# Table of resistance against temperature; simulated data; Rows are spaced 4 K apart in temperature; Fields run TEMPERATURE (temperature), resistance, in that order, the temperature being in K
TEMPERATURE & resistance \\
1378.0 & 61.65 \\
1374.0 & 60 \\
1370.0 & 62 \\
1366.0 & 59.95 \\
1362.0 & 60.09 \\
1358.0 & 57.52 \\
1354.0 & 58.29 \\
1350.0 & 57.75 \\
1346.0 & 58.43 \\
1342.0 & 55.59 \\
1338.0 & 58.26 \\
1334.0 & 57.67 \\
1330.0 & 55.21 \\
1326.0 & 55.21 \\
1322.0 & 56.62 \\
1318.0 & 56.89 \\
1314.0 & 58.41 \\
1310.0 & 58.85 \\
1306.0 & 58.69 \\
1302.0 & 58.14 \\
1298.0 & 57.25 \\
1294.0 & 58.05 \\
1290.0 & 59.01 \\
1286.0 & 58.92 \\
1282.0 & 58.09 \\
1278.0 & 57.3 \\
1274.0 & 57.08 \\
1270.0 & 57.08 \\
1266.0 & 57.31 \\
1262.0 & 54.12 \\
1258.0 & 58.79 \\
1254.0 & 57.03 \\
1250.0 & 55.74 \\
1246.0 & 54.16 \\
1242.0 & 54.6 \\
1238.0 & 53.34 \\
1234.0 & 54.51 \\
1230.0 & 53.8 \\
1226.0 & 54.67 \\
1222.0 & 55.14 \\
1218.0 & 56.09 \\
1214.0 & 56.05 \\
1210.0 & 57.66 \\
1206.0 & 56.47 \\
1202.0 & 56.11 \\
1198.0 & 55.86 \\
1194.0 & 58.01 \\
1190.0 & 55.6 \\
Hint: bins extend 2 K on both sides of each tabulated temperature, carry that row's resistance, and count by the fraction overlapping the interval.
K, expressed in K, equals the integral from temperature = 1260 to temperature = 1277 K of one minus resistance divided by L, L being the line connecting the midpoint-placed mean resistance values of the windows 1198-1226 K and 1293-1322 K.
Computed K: 0.22 K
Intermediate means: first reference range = 56.1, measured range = 56.5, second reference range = 57.9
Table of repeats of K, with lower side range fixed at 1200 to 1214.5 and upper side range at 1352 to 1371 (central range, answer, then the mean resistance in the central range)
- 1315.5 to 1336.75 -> 0.9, 56.4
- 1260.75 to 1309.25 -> 0.3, 57.7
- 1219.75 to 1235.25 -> 0.7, 54.6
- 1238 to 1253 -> 0.7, 54.8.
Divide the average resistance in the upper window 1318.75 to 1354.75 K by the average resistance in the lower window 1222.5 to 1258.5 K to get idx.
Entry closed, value 1.0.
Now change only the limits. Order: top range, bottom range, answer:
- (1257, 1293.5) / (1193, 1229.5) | 1.03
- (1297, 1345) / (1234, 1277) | 1.02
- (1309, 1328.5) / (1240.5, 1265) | 1.02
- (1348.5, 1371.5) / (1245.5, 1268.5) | 1.05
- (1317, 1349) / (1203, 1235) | 1.02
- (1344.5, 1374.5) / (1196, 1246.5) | 1.07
